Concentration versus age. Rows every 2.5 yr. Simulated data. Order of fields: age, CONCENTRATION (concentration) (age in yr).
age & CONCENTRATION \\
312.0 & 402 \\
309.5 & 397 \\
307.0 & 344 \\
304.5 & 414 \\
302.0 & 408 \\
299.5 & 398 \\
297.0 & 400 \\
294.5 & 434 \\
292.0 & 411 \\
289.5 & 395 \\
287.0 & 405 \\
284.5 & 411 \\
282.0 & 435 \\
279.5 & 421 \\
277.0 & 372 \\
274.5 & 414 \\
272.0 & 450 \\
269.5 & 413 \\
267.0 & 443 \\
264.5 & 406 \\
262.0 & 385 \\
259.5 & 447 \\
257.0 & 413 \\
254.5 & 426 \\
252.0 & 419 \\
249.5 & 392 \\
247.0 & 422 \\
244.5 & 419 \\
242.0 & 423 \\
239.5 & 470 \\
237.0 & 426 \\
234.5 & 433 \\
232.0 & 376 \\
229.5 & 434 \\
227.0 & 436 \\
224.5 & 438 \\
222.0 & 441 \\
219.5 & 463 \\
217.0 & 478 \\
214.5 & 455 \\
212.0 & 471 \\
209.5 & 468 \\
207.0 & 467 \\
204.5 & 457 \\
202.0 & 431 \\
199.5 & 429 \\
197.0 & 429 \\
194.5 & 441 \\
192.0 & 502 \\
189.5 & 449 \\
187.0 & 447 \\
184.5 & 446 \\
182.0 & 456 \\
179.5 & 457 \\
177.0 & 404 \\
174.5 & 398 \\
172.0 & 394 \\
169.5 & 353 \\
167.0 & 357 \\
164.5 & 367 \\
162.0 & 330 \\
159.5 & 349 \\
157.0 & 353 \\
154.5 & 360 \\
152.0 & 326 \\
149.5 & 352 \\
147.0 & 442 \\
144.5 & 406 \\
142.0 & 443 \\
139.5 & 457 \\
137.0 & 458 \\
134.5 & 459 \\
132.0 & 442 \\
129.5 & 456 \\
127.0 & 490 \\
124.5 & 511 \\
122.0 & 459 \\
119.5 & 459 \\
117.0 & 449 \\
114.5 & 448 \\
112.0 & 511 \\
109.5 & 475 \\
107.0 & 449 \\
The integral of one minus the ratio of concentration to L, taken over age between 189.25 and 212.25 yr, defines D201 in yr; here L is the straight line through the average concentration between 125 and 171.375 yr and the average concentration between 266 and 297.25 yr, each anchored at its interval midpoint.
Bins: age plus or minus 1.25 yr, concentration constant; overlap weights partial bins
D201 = -2.6 yr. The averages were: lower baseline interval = 402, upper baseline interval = 416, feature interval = 454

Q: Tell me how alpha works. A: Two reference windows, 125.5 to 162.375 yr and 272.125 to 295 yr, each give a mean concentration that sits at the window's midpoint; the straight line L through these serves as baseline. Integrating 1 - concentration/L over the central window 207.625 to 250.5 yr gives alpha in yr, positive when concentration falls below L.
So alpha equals -2.8 yr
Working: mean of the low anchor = 411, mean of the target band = 439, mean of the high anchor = 412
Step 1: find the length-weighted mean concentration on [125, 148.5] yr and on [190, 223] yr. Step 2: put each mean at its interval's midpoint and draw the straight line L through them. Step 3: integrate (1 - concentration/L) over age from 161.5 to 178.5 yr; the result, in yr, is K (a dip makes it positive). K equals 2.9 yr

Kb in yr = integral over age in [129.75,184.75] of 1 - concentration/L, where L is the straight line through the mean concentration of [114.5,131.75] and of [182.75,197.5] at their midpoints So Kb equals 7.15 yr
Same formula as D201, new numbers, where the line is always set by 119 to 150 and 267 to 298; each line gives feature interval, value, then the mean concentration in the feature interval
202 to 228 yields -1.51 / 456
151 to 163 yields 2.72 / 344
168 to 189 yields 0.97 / 420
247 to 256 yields 0.18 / 414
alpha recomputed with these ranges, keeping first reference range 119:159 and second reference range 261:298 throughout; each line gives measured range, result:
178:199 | -1.5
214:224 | -0.9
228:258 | -0.3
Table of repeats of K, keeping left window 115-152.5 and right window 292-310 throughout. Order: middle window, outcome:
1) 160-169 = 1.7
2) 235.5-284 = -1.2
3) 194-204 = -0.2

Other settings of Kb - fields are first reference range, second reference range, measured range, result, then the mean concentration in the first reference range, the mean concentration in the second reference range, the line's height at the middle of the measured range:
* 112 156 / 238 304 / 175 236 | -2.7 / 438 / 417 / 427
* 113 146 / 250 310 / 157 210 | 2.6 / 457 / 411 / 440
